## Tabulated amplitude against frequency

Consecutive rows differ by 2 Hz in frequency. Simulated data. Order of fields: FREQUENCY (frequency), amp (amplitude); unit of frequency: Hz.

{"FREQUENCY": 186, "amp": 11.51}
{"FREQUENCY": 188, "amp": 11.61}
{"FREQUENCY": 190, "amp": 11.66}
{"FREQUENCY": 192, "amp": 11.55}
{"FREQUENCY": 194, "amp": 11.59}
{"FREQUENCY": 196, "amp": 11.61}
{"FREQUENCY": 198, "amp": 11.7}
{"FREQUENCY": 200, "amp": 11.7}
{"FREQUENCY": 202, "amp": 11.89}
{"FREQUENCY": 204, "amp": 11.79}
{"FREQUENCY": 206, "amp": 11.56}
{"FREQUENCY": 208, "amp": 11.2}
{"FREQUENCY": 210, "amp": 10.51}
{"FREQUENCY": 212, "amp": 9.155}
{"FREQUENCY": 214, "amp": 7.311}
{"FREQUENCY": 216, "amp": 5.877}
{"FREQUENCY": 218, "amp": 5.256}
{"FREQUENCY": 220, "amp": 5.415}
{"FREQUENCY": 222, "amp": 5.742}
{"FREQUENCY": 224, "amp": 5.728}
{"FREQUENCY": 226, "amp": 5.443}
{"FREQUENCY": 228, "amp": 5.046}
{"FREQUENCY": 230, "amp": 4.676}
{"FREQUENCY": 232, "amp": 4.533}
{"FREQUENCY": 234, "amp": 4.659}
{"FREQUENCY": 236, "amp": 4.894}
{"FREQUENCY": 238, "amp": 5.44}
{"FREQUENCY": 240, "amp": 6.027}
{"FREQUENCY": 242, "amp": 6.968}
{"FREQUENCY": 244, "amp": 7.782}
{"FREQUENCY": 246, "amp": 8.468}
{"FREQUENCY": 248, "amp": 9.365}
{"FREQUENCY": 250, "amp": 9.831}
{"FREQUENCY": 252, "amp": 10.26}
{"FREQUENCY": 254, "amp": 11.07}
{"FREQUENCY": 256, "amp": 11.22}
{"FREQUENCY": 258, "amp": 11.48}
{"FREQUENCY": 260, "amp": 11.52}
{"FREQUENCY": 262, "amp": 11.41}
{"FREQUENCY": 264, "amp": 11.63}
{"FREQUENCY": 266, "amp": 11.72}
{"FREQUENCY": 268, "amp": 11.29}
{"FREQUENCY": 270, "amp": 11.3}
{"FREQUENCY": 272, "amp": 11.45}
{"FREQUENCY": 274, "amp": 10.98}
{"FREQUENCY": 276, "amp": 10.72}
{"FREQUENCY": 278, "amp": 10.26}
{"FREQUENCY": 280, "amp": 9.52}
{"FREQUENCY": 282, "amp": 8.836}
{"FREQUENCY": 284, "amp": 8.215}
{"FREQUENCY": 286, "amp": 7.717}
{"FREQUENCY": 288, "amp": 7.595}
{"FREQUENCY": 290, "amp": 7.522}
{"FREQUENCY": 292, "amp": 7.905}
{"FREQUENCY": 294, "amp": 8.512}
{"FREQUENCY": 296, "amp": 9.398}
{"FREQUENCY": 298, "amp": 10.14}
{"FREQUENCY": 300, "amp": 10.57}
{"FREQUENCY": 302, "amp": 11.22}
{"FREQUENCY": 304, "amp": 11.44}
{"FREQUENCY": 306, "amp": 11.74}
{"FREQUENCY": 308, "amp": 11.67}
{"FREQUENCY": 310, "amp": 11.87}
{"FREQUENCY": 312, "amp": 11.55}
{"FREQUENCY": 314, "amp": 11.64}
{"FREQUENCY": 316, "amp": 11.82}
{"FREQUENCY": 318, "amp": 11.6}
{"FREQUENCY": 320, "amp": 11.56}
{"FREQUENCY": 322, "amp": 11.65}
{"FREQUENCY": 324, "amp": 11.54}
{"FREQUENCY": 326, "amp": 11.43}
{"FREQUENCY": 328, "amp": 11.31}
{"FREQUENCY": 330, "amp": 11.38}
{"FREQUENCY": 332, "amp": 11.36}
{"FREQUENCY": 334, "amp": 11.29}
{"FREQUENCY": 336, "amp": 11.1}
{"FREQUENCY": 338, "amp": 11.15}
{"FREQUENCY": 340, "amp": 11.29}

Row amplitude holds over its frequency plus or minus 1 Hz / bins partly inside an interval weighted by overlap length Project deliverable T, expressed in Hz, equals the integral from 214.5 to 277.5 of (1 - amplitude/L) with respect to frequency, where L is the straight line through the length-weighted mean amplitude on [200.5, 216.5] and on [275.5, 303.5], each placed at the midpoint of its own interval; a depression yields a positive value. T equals 8.5 Hz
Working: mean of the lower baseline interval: 10.1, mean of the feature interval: 8.3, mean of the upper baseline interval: 9.17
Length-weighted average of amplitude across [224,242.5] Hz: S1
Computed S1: 5.28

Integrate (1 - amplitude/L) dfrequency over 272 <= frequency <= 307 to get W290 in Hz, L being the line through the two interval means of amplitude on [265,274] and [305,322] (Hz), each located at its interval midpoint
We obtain 5.8 Hz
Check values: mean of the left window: 11.4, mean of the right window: 11.7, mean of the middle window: 9.6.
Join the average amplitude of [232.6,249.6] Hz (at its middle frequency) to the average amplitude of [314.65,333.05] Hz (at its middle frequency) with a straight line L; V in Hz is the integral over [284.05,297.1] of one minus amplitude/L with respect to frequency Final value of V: 2.01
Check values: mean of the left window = 6.76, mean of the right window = 11.5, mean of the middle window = 8.13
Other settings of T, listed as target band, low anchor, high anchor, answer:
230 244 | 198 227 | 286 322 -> 5.5 Hz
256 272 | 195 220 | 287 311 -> -2.5 Hz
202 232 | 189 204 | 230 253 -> 6.9 Hz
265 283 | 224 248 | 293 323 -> -4.3 Hz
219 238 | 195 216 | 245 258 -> 9.6 Hz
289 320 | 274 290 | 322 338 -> -1.4 Hz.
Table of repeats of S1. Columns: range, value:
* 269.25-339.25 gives 10.5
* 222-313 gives 9.09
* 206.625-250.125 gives 6.77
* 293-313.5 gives 10.8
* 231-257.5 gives 7.8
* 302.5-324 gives 11.6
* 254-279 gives 11.2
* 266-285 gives 10.4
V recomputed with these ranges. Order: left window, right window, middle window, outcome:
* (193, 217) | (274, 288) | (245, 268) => -2.7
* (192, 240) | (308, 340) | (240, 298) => -0.4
